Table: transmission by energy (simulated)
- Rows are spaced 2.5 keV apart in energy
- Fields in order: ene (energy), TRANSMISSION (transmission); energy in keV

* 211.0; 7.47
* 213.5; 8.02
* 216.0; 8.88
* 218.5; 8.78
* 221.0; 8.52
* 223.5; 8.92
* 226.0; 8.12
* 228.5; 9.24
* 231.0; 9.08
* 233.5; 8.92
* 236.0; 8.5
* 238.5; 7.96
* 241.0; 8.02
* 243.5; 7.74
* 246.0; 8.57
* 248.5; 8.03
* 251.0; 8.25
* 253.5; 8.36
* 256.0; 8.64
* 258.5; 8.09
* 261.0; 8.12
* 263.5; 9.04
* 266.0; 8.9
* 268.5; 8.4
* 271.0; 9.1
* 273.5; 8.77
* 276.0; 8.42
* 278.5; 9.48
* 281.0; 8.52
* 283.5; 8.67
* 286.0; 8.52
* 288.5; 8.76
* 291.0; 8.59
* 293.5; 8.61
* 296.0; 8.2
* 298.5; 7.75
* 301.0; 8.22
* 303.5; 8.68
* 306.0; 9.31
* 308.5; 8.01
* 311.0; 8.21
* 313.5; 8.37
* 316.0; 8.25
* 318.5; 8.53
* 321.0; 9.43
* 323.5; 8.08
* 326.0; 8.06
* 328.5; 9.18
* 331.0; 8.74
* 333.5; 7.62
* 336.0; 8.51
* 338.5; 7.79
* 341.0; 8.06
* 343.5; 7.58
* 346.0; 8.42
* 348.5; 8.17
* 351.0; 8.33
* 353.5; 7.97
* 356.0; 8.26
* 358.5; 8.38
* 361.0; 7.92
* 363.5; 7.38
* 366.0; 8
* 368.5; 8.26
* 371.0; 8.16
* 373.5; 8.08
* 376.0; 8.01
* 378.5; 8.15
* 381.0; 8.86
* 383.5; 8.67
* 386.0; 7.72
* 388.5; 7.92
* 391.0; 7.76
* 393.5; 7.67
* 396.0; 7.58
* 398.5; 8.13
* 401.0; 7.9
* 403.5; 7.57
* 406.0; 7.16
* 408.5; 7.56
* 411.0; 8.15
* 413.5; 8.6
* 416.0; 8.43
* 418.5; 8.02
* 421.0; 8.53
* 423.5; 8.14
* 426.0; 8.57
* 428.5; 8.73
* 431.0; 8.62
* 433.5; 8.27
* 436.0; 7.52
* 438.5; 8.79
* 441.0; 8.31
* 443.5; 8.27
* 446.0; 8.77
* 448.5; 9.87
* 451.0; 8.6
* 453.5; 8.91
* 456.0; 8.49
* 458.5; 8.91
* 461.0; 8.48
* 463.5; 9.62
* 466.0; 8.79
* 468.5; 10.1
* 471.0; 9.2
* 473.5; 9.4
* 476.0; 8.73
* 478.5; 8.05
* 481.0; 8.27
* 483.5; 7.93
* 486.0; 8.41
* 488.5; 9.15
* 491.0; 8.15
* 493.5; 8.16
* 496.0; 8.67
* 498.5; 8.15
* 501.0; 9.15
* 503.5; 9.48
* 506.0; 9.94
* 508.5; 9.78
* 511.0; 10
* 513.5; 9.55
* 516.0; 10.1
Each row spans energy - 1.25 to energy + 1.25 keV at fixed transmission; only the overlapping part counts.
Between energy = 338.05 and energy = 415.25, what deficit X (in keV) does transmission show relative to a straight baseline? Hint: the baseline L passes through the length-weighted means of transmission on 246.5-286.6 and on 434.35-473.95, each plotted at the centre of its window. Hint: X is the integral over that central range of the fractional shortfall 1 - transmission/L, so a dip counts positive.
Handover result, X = 6.5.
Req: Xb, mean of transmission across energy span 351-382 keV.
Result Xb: 8.12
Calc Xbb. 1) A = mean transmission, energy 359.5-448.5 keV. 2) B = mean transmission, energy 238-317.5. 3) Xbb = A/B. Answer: 1.0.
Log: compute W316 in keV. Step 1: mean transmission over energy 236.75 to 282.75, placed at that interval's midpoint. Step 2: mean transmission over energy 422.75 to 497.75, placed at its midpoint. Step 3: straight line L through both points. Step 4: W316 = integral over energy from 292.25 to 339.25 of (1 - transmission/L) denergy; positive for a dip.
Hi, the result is 0.7 keV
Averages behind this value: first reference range 8.47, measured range 8.4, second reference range 8.66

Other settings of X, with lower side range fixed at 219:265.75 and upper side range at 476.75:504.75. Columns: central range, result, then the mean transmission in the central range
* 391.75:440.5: 2.3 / 8.1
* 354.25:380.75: 1.2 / 8.09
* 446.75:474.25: -2.0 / 9.11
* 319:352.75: 0.7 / 8.31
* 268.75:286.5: -0.6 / 8.77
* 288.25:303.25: 0.2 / 8.35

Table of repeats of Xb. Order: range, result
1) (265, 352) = 8.46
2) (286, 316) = 8.42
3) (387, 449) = 8.17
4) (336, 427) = 8.06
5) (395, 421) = 7.94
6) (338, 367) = 8.03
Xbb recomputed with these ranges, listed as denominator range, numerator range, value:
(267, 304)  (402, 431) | 0.95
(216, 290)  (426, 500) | 1.01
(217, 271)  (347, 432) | 0.95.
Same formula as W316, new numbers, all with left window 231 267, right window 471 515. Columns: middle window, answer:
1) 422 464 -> 0.8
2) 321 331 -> -0.1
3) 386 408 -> 2.5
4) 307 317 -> 0.3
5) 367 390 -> 1.2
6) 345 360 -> 0.6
